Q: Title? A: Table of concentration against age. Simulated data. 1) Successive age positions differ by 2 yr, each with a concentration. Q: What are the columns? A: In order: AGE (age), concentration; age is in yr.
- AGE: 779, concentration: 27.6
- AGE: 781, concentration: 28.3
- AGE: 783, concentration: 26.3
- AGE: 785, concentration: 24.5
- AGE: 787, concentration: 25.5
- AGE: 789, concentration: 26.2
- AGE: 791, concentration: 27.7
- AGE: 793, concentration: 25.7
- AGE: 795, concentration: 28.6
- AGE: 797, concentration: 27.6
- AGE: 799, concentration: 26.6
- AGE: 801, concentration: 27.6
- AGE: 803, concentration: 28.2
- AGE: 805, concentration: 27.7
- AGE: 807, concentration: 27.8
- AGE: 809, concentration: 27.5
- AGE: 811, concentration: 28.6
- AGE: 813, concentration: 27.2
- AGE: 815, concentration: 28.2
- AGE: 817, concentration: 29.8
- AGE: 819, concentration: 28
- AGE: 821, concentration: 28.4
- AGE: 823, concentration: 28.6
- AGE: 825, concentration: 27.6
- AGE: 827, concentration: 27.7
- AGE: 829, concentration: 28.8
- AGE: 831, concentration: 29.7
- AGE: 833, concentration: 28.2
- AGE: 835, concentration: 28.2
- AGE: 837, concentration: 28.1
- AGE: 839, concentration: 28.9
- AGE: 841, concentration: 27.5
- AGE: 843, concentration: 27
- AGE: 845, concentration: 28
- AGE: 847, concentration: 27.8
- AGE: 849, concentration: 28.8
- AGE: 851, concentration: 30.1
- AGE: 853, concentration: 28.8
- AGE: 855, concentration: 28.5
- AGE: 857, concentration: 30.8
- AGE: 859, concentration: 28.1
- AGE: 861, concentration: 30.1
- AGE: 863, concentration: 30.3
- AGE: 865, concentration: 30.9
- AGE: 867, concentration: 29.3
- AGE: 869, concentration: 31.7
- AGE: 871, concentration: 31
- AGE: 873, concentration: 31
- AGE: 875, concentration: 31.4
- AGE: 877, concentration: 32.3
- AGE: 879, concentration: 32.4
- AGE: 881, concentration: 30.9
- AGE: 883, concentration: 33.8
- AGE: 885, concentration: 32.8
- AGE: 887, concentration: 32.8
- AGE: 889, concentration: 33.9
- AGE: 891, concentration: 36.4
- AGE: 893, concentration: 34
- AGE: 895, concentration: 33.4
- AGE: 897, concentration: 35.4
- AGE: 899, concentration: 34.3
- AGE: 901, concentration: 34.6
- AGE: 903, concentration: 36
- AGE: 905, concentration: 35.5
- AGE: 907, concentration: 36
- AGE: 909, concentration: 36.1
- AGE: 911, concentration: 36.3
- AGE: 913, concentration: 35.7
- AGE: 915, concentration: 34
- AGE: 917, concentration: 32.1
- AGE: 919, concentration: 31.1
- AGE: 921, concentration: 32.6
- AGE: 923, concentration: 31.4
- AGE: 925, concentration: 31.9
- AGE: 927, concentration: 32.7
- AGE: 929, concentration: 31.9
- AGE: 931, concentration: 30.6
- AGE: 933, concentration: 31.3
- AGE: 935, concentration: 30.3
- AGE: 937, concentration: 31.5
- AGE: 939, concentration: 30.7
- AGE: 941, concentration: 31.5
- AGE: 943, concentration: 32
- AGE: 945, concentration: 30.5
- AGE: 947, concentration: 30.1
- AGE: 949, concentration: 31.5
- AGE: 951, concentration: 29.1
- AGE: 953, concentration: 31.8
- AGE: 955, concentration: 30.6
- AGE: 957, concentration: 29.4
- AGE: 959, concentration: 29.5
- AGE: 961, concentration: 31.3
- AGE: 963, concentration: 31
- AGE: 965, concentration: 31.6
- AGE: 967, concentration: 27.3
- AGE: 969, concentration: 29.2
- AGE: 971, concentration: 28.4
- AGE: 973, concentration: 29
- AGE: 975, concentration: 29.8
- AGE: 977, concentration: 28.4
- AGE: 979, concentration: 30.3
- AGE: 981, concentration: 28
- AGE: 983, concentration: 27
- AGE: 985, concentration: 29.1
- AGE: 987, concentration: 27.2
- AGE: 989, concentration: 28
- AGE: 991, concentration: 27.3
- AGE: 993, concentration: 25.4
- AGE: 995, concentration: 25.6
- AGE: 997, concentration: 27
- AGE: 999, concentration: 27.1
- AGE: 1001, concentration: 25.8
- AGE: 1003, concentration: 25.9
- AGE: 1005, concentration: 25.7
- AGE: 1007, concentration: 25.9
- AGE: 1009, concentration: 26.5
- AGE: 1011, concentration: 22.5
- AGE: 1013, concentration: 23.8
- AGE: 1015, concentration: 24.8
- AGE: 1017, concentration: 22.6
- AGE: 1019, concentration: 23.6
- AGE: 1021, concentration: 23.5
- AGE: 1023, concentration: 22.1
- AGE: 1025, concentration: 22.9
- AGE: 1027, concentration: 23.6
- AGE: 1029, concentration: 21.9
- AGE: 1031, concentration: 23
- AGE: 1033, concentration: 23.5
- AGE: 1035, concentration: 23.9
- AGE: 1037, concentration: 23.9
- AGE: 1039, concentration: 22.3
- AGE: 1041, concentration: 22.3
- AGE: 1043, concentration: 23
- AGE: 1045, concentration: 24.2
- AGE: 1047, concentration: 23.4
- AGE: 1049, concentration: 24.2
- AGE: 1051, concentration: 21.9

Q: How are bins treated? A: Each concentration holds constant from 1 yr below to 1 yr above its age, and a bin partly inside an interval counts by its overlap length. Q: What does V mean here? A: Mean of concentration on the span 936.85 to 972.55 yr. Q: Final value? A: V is 30.3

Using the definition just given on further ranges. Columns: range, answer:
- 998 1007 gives 26.1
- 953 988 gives 29.3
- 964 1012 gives 27.4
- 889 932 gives 33.9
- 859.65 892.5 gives 31.9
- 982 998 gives 27.1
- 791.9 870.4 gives 28.5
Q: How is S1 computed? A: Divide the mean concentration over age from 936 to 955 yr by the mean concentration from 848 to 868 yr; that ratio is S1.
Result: 1.05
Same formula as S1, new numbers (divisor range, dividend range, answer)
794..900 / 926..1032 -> 0.93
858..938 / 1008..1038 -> 0.72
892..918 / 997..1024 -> 0.71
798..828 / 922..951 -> 1.12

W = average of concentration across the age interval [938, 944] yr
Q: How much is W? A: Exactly 31.4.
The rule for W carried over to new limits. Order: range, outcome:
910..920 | 33.8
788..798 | 27.2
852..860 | 29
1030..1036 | 23.5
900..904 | 35.3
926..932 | 31.7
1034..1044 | 23.1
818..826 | 28.1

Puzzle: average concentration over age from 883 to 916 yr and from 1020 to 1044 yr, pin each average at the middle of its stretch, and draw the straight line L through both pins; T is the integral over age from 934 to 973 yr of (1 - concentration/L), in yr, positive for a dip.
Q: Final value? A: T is -0.5 yr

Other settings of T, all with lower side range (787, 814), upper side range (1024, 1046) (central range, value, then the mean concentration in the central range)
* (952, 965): -3.26 yr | 30.7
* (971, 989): -3.30 yr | 28.6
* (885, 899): -4.61 yr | 34.2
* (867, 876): -1.71 yr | 31.1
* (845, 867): -2.48 yr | 29.4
